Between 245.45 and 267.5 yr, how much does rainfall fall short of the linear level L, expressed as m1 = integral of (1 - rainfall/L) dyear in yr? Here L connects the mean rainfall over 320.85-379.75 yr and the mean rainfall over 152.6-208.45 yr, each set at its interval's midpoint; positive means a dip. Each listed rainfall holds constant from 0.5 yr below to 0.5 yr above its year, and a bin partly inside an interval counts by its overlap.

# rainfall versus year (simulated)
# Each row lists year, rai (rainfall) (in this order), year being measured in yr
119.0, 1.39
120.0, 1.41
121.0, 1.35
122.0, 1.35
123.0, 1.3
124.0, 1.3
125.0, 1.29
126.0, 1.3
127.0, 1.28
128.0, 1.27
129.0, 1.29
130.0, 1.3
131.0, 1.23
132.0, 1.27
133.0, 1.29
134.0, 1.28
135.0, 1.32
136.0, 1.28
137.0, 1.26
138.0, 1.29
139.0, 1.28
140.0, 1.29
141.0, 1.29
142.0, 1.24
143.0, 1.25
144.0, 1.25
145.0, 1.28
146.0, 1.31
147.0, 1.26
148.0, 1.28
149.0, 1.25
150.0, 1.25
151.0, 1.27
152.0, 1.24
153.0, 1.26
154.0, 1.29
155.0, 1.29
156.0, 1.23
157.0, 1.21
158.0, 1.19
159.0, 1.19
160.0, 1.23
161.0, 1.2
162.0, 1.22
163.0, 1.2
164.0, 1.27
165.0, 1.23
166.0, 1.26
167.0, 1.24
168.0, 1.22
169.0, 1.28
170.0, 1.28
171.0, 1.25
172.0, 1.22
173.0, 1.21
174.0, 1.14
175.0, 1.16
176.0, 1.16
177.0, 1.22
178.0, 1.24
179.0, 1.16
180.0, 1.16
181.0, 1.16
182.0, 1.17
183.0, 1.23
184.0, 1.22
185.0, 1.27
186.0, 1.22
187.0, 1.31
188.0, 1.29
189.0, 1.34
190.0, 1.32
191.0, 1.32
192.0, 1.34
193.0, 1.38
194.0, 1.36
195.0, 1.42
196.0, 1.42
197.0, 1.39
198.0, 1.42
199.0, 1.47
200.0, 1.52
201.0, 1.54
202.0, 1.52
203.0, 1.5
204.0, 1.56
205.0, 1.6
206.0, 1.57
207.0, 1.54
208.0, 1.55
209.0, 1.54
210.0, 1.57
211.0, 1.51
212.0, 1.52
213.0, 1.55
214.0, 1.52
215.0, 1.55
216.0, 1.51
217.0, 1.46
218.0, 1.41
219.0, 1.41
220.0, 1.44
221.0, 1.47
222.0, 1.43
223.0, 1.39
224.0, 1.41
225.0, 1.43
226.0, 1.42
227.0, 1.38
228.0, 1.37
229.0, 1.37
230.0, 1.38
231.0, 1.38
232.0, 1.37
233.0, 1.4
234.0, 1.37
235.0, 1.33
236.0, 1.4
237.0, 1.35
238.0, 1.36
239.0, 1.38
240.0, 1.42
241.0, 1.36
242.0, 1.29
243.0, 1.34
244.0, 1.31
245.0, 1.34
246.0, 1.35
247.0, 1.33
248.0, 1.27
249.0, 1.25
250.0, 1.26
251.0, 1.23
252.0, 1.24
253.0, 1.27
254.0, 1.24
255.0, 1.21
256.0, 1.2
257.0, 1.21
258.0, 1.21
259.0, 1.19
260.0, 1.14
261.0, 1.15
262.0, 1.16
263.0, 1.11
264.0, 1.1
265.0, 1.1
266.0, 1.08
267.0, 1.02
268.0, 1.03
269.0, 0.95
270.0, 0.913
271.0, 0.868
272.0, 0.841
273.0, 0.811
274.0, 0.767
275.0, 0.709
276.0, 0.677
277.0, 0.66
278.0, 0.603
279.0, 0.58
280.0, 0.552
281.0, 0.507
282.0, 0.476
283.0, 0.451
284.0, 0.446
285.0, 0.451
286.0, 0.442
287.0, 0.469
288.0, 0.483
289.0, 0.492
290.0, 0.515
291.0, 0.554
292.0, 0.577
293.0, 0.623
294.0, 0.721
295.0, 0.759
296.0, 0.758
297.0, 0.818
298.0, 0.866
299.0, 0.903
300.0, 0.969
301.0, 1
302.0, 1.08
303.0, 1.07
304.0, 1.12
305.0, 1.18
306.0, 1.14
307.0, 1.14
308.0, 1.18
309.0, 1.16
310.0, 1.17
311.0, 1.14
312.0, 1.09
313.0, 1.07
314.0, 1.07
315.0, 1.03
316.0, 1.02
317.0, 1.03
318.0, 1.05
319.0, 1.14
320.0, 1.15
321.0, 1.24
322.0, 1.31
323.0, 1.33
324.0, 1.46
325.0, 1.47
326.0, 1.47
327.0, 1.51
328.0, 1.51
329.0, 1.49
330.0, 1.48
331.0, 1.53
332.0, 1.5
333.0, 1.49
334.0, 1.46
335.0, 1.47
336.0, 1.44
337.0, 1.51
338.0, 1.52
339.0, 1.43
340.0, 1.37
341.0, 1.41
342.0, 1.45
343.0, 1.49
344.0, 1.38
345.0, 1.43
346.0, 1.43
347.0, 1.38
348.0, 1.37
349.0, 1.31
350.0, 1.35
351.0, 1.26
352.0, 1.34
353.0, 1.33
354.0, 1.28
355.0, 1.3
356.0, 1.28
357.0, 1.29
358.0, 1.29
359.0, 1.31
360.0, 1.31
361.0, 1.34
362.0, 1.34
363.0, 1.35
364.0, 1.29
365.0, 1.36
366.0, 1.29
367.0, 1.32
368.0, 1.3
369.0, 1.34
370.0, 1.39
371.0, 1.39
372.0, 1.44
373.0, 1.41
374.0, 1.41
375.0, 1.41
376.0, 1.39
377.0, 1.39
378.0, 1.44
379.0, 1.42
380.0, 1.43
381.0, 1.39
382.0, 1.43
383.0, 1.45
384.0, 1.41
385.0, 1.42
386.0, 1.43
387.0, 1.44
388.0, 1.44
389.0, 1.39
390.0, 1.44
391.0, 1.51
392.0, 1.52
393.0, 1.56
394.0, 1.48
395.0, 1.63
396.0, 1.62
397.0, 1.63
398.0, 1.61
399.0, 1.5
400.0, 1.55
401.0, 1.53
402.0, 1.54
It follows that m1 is 2.4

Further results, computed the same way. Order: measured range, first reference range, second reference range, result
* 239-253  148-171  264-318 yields -4.77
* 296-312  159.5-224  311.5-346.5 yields 3.52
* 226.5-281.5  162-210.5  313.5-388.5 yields 8.37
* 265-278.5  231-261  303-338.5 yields 4.62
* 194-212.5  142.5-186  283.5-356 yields -4.53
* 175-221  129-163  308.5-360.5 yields -4.20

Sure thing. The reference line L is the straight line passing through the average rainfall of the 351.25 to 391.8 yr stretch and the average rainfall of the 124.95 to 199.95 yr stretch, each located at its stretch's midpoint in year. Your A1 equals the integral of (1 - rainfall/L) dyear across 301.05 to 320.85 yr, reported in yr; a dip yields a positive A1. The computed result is 3.5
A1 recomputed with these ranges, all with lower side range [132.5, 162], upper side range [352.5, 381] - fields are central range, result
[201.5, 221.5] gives -3.5 yr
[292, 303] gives 4.0 yr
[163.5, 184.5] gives 1.0 yr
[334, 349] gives -1.0 yr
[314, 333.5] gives 0.2 yr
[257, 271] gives 2.4 yr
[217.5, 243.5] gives -1.9 yr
